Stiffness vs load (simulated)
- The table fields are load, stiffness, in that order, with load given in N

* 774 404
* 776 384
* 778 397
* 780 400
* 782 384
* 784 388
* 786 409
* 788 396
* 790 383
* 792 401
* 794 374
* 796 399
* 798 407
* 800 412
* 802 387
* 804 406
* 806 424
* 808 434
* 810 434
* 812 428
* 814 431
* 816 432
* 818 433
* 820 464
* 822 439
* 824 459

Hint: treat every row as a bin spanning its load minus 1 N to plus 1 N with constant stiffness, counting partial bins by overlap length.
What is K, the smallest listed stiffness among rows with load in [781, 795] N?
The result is 374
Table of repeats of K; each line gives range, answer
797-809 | 387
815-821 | 432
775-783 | 384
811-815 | 428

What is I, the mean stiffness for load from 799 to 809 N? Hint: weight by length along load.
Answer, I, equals 413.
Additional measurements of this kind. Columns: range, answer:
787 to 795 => 388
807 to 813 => 432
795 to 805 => 402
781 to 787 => 394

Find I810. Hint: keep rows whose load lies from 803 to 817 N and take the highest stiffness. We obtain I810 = 434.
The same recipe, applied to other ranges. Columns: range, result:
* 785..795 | 409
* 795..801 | 412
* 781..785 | 388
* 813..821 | 464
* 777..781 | 400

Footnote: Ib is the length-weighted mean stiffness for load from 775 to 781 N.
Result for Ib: 394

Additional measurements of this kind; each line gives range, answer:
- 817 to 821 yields 448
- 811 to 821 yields 438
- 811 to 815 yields 430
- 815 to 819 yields 432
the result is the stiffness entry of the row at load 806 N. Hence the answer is 424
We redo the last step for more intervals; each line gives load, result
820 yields 464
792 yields 401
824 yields 459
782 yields 384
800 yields 412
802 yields 387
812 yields 428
